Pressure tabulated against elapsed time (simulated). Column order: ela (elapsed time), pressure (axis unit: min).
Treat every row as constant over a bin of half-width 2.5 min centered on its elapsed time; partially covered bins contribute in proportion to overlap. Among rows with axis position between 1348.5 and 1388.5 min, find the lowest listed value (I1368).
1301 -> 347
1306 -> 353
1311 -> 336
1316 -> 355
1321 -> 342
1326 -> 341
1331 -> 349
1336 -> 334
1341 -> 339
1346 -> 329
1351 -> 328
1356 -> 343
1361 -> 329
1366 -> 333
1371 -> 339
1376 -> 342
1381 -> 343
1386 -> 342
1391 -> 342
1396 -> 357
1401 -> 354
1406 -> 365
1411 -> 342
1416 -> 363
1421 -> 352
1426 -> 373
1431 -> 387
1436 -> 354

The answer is 328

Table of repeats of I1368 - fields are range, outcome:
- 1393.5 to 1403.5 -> 354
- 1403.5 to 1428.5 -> 342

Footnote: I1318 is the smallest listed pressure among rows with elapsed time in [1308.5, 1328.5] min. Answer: 336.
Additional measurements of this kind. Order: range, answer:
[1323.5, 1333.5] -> 341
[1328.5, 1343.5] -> 334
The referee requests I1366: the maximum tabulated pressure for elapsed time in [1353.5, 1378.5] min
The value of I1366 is 343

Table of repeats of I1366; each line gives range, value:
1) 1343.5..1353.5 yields 329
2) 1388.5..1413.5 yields 365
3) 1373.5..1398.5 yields 357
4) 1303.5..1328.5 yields 355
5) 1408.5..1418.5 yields 363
